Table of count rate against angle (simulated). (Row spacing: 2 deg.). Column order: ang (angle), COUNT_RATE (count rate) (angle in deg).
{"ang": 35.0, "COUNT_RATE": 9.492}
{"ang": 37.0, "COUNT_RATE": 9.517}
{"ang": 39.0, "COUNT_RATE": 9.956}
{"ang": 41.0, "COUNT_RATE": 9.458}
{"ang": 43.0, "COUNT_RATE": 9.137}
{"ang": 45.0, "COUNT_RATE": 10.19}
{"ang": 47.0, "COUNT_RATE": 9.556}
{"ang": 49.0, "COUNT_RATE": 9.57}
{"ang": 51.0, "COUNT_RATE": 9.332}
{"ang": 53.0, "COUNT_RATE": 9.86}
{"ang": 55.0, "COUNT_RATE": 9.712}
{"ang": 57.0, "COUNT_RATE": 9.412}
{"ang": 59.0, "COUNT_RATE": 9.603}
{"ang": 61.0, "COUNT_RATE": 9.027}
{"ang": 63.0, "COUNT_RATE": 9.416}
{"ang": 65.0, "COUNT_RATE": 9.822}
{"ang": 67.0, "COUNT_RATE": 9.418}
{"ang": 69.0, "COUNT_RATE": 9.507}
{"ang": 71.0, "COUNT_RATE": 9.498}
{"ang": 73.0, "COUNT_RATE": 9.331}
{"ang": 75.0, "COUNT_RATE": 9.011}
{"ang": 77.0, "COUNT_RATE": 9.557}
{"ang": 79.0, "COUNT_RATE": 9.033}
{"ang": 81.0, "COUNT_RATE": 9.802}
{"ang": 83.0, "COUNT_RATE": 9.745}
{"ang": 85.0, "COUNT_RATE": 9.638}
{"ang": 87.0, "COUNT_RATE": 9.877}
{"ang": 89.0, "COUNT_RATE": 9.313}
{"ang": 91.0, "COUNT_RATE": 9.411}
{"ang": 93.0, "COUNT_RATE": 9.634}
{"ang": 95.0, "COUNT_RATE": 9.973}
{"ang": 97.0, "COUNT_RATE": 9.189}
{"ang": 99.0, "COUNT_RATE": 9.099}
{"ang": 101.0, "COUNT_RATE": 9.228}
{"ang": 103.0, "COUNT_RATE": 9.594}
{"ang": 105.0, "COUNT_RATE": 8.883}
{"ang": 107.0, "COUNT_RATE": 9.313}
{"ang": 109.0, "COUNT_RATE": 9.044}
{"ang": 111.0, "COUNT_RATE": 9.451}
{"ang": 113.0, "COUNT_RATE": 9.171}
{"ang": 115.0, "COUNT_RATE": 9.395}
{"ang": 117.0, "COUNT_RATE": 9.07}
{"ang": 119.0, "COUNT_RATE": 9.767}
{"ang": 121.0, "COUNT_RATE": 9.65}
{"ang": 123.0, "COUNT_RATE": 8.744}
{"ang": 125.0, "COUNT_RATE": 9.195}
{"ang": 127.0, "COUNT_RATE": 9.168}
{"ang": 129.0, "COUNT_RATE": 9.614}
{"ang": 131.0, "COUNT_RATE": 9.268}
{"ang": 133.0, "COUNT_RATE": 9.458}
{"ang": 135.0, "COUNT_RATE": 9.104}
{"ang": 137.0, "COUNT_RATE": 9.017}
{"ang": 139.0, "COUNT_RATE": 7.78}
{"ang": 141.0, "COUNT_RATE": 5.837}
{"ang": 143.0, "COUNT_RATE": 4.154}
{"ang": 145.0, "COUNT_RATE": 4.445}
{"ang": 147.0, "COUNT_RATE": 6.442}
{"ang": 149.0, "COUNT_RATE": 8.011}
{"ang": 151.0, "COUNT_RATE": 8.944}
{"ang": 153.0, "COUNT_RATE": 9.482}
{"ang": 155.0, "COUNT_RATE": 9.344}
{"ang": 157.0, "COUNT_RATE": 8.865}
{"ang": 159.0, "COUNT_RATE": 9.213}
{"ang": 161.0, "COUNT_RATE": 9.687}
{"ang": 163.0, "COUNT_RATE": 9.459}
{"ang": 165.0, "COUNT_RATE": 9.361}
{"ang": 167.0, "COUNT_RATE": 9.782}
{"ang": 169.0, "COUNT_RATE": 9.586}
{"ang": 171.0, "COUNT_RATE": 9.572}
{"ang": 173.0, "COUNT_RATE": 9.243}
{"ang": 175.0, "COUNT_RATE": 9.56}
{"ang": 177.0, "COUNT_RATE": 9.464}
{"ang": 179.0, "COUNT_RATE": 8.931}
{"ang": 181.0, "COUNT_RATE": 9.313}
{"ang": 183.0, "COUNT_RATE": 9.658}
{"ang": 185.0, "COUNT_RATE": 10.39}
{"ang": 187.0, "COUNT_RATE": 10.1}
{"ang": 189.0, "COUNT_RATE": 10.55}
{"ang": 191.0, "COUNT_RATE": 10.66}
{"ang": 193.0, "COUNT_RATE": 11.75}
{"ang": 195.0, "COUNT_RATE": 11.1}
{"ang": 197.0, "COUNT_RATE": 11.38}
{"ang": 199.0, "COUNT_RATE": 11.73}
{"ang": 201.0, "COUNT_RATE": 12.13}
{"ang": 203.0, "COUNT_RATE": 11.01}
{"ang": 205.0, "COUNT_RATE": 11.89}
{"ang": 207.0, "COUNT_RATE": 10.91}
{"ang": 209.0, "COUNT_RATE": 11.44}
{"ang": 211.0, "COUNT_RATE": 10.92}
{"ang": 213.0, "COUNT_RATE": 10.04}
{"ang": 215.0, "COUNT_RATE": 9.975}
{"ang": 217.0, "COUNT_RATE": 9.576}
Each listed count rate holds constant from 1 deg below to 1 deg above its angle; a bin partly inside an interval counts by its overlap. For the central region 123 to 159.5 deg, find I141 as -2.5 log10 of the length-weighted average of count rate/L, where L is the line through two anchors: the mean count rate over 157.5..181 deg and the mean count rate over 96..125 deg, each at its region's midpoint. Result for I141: 0.14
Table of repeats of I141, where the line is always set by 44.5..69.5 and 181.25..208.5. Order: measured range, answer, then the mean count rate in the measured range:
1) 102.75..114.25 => 0.098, 9.22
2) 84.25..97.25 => 0.035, 9.6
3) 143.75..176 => 0.208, 8.78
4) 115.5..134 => 0.103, 9.33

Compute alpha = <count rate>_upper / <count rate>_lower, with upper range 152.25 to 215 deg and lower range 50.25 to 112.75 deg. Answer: 1.08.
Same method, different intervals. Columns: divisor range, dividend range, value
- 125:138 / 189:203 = 1.23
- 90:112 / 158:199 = 1.07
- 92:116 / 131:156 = 0.83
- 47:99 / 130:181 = 0.90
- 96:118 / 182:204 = 1.19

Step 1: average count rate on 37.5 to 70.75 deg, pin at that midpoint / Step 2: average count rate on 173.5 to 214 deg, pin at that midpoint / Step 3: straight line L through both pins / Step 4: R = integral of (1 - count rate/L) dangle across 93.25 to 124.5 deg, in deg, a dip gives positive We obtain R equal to 2.1 deg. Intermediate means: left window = 9.56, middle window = 9.31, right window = 10.6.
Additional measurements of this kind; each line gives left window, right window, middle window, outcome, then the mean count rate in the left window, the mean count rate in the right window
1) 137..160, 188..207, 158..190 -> -0.43 deg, 7.57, 11.3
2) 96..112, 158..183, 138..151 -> 4.21 deg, 9.23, 9.44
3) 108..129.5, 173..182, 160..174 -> -0.33 deg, 9.29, 9.31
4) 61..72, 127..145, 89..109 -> -1.39 deg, 9.49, 7.89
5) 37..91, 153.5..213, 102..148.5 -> 6.50 deg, 9.53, 10.2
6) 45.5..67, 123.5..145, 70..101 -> -1.63 deg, 9.54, 8.09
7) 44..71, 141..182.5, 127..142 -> 0.38 deg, 9.57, 8.59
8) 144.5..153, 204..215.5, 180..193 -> -0.90 deg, 7.41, 10.9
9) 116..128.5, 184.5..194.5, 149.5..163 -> 1.06 deg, 9.28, 10.7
